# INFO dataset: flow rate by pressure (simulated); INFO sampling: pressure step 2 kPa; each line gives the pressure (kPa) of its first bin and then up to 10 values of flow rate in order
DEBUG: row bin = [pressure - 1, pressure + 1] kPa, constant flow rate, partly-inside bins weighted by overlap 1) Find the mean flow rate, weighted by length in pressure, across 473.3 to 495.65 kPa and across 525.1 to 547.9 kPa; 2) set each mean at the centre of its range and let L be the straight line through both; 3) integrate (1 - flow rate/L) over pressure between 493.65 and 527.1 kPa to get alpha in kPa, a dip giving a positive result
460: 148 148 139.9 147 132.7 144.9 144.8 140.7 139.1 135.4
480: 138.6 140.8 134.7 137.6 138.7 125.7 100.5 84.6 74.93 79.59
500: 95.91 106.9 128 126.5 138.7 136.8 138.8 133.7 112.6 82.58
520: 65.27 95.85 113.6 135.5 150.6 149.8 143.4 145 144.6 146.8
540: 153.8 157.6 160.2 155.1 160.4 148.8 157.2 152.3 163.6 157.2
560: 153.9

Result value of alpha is 7.0 kPa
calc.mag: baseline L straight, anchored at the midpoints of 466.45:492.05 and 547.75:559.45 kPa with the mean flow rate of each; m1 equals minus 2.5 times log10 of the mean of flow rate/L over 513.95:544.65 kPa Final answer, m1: 0.15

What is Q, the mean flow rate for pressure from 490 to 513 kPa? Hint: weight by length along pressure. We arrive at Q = 111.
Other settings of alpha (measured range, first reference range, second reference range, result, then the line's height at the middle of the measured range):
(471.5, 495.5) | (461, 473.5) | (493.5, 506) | -1.6 kPa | 120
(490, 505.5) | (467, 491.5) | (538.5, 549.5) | 4.8 kPa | 143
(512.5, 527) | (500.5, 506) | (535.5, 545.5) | 2.9 kPa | 133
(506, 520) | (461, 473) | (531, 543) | 2.5 kPa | 147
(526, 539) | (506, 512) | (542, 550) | 0.3 kPa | 149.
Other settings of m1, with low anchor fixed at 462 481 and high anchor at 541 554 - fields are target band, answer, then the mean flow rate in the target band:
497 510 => 0.27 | 114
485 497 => 0.29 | 110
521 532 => 0.17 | 130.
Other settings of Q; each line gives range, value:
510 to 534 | 122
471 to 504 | 120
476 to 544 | 125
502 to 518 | 126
